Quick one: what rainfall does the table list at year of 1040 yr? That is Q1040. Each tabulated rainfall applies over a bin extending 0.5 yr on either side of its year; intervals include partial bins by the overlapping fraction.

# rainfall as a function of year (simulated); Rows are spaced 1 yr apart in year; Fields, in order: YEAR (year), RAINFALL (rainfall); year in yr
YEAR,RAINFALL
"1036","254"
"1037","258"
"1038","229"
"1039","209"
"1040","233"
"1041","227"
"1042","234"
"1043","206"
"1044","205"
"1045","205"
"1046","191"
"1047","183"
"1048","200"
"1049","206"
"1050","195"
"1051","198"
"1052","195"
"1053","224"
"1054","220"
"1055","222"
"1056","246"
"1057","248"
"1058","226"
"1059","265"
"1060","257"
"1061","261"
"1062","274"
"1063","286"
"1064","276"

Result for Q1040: 233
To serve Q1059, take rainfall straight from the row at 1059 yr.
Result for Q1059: 265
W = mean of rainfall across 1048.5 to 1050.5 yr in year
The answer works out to 200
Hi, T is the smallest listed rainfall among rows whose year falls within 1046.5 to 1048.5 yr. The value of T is 183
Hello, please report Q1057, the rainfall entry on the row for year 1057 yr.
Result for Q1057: 248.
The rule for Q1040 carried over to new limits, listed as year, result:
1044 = 205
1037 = 258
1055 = 222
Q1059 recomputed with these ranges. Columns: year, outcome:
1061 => 261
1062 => 274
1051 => 198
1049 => 206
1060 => 257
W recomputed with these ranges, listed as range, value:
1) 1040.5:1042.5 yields 230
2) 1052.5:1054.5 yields 222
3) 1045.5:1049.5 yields 195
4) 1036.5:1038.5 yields 244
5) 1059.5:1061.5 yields 259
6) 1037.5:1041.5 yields 224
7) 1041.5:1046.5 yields 208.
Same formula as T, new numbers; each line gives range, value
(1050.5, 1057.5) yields 195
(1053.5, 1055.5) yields 220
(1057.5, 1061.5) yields 226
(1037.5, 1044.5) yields 205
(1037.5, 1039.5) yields 209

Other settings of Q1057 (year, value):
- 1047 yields 183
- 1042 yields 234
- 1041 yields 227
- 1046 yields 191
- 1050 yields 195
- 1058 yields 226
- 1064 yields 276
